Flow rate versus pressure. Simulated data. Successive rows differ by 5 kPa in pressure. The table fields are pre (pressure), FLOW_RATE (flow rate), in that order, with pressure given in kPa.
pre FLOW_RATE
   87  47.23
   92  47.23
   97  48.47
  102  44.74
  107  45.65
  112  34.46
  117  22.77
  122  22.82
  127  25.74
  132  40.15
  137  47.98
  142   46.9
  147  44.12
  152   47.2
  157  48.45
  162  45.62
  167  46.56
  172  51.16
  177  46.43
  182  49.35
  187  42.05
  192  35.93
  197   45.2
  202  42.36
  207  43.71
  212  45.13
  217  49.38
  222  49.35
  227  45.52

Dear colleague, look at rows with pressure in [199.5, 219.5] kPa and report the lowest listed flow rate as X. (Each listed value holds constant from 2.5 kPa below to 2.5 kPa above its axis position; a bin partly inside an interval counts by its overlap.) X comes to 42.36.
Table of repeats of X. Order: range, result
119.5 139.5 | 22.82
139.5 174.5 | 44.12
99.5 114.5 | 34.46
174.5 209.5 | 35.93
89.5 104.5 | 44.74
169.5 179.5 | 46.43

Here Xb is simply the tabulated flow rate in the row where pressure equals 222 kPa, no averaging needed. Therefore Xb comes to 49.35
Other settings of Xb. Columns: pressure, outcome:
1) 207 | 43.71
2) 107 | 45.65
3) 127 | 25.74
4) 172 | 51.16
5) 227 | 45.52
